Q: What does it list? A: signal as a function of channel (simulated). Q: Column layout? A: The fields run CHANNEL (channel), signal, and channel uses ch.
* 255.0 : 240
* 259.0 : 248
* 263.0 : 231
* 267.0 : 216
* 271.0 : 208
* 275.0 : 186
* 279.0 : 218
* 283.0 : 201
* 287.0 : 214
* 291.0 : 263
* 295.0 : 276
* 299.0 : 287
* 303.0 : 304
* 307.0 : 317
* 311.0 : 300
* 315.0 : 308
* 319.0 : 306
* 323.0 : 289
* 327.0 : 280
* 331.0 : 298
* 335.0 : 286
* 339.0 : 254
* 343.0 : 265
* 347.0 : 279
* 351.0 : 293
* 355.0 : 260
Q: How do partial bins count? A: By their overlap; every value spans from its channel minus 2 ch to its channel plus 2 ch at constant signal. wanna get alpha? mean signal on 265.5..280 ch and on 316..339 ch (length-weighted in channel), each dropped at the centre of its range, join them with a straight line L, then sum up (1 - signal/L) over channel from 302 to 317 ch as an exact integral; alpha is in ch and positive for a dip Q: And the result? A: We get -2.6 ch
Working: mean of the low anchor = 206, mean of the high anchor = 289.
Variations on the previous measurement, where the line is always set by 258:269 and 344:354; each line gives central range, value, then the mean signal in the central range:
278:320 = -3.4 ch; 273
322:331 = -0.6 ch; 287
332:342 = 0.1 ch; 272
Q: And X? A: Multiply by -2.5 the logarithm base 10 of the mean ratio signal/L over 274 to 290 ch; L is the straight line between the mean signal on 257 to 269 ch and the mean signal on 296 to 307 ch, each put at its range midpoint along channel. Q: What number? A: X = 0.25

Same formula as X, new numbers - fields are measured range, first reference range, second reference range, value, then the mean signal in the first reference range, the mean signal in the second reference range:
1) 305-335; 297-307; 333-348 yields -0.05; 300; 270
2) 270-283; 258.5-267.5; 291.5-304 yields 0.23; 232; 285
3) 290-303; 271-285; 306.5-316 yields -0.08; 203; 307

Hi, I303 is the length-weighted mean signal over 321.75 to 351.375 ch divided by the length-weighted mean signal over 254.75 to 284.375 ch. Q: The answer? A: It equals 1.3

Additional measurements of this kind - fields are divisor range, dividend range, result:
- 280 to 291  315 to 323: 1.38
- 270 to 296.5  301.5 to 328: 1.35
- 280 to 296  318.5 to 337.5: 1.23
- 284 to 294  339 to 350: 1.13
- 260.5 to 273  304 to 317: 1.40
